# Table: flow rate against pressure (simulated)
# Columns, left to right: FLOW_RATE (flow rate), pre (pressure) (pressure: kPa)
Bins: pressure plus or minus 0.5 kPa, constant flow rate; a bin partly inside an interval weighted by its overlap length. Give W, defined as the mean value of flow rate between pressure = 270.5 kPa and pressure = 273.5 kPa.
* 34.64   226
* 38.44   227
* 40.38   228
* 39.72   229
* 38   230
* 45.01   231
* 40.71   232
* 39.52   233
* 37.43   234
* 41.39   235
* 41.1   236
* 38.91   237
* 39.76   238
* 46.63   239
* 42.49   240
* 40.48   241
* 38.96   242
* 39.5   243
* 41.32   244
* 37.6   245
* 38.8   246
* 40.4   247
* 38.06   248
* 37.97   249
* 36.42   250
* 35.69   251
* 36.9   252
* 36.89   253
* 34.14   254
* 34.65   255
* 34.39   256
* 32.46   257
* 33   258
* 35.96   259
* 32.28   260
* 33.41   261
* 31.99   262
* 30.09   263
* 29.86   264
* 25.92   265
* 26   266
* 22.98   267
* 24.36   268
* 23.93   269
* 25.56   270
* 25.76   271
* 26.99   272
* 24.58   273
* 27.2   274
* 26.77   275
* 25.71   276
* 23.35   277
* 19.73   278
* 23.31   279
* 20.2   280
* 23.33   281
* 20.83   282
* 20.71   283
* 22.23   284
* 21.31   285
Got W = 25.8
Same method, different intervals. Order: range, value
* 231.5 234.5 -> 39.2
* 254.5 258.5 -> 33.6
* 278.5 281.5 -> 22.3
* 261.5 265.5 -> 29.5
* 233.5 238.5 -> 39.7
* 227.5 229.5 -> 40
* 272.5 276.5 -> 26.1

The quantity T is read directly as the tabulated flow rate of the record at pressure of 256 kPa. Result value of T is 34.39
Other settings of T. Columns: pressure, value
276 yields 25.71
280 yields 20.2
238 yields 39.76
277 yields 23.35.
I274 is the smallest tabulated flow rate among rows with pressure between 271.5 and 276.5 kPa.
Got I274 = 24.58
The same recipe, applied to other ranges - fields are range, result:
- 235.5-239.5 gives 38.91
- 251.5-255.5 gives 34.14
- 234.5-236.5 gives 41.1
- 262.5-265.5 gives 25.92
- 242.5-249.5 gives 37.6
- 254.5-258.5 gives 32.46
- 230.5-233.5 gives 39.52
